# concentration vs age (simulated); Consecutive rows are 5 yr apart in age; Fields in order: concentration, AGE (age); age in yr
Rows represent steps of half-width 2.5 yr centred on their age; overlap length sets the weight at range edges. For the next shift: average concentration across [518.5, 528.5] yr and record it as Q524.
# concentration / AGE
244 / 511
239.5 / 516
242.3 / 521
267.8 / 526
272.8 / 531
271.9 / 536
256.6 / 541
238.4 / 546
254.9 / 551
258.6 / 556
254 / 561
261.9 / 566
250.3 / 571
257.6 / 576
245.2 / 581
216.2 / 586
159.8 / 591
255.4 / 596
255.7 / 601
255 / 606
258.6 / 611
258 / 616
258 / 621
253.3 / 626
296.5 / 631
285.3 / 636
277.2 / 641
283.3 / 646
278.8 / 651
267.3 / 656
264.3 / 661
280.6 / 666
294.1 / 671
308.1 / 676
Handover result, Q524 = 255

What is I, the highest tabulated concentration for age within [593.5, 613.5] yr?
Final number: 258.6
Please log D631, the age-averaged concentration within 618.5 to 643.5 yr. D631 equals 274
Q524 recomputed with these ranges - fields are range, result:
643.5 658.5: 276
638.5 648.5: 280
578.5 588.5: 231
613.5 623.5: 258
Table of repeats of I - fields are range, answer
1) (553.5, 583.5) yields 261.9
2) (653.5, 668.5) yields 280.6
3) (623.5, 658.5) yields 296.5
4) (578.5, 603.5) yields 255.7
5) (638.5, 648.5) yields 283.3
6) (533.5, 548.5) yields 271.9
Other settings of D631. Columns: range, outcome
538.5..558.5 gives 252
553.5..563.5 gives 256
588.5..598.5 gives 208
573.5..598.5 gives 227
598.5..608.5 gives 255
